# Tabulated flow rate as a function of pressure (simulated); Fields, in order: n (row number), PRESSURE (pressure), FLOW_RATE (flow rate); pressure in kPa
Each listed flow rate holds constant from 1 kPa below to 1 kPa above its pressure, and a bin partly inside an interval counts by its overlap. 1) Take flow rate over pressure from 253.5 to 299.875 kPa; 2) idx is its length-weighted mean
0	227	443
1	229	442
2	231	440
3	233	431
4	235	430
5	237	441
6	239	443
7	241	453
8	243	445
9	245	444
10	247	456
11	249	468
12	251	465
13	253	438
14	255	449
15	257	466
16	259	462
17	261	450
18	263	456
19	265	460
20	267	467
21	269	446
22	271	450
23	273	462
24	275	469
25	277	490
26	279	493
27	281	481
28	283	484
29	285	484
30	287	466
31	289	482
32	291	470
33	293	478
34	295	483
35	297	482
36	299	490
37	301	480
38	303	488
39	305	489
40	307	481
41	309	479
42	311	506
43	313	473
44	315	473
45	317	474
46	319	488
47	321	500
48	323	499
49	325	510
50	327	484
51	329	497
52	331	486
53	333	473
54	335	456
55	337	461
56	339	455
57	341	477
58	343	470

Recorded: 470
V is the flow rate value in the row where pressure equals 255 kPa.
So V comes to 449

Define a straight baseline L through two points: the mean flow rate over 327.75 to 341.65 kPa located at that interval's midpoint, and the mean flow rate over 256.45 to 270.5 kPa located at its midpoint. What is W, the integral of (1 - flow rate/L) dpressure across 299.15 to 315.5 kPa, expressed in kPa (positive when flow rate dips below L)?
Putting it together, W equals -0.6 kPa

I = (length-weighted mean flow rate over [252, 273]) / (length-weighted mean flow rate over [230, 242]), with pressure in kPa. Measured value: 1.03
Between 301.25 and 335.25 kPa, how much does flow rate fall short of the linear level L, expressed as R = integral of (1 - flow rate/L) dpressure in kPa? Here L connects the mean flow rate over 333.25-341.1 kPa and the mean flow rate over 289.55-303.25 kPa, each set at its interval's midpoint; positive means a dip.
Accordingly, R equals -1.1 kPa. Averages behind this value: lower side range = 481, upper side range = 462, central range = 486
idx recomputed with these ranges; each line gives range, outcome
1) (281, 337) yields 483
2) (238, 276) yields 455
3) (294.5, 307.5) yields 485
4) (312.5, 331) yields 489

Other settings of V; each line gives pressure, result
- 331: 486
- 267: 467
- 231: 440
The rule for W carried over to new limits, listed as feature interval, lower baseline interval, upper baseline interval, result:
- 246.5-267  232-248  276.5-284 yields 0.16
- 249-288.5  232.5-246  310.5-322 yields -0.64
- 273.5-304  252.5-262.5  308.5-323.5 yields -0.64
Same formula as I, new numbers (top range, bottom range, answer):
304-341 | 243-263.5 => 1.06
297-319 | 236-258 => 1.07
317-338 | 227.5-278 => 1.07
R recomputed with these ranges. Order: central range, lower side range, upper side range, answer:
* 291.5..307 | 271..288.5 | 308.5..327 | 0.0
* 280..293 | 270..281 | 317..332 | 0.0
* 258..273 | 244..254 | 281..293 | 0.3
